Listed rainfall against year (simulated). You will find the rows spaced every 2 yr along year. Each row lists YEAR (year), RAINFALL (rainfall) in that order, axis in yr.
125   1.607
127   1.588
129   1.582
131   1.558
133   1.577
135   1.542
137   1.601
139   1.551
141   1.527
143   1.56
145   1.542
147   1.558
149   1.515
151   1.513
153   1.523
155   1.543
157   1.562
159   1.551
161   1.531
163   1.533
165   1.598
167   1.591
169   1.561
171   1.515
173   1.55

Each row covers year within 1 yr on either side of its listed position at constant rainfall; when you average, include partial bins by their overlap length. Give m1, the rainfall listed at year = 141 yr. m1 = 1.527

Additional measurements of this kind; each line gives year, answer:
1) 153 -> 1.523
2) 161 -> 1.531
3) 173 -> 1.55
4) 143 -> 1.56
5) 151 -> 1.513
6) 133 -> 1.577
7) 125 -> 1.607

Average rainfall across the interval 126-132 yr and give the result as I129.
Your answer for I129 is 1.58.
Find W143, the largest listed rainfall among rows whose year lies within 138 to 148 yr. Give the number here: 1.56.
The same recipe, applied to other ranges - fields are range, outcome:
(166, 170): 1.591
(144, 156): 1.558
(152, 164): 1.562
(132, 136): 1.577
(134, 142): 1.601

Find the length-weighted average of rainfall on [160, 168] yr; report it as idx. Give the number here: 1.56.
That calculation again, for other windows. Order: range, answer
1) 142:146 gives 1.55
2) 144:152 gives 1.53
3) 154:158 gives 1.55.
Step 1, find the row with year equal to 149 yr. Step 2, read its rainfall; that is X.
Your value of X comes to 1.515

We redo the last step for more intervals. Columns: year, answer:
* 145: 1.542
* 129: 1.582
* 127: 1.588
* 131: 1.558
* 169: 1.561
